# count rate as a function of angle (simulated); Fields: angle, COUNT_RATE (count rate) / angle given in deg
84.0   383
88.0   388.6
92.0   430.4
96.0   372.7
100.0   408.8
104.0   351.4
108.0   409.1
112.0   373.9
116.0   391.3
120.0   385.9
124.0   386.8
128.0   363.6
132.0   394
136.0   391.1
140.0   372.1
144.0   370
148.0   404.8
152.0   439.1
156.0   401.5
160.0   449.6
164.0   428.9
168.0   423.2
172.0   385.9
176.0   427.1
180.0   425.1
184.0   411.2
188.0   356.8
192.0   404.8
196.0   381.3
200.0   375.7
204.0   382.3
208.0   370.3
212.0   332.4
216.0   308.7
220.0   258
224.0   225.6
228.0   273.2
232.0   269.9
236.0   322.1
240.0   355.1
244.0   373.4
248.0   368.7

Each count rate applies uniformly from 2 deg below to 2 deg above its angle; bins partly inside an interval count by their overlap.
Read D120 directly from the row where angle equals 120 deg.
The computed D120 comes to 385.9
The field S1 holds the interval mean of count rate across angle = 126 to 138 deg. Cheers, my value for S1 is 383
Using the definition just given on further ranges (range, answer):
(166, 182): 415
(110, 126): 384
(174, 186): 421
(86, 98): 397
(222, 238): 273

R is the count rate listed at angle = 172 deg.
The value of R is 385.9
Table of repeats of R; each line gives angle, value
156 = 401.5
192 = 404.8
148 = 404.8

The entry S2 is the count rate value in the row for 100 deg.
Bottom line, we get 408.8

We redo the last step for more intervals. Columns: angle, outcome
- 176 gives 427.1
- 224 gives 225.6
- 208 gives 370.3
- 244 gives 373.4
